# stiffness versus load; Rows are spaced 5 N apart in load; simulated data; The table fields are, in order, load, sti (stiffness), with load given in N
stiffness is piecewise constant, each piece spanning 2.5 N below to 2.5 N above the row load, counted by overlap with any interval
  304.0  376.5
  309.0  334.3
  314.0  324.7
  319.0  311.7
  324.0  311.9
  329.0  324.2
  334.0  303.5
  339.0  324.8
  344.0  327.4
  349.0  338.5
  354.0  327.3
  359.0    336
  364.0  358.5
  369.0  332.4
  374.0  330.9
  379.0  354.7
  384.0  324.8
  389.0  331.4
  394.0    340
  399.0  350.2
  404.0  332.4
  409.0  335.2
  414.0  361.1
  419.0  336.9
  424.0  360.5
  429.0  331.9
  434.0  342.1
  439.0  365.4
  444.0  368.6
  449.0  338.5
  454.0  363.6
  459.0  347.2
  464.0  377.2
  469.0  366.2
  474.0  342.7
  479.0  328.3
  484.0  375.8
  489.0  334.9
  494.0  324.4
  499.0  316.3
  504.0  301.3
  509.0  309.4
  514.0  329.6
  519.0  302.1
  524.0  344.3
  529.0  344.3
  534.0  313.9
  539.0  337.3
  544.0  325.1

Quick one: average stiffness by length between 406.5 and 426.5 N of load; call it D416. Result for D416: 348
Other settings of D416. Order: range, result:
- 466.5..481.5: 346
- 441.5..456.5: 357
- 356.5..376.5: 339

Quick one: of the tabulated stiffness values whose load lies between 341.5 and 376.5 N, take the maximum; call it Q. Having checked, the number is 358.5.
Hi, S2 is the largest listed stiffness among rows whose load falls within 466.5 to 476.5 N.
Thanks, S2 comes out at 366.2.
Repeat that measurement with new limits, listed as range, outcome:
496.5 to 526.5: 344.3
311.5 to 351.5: 338.5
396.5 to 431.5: 361.1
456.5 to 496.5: 377.2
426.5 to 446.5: 368.6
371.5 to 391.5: 354.7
